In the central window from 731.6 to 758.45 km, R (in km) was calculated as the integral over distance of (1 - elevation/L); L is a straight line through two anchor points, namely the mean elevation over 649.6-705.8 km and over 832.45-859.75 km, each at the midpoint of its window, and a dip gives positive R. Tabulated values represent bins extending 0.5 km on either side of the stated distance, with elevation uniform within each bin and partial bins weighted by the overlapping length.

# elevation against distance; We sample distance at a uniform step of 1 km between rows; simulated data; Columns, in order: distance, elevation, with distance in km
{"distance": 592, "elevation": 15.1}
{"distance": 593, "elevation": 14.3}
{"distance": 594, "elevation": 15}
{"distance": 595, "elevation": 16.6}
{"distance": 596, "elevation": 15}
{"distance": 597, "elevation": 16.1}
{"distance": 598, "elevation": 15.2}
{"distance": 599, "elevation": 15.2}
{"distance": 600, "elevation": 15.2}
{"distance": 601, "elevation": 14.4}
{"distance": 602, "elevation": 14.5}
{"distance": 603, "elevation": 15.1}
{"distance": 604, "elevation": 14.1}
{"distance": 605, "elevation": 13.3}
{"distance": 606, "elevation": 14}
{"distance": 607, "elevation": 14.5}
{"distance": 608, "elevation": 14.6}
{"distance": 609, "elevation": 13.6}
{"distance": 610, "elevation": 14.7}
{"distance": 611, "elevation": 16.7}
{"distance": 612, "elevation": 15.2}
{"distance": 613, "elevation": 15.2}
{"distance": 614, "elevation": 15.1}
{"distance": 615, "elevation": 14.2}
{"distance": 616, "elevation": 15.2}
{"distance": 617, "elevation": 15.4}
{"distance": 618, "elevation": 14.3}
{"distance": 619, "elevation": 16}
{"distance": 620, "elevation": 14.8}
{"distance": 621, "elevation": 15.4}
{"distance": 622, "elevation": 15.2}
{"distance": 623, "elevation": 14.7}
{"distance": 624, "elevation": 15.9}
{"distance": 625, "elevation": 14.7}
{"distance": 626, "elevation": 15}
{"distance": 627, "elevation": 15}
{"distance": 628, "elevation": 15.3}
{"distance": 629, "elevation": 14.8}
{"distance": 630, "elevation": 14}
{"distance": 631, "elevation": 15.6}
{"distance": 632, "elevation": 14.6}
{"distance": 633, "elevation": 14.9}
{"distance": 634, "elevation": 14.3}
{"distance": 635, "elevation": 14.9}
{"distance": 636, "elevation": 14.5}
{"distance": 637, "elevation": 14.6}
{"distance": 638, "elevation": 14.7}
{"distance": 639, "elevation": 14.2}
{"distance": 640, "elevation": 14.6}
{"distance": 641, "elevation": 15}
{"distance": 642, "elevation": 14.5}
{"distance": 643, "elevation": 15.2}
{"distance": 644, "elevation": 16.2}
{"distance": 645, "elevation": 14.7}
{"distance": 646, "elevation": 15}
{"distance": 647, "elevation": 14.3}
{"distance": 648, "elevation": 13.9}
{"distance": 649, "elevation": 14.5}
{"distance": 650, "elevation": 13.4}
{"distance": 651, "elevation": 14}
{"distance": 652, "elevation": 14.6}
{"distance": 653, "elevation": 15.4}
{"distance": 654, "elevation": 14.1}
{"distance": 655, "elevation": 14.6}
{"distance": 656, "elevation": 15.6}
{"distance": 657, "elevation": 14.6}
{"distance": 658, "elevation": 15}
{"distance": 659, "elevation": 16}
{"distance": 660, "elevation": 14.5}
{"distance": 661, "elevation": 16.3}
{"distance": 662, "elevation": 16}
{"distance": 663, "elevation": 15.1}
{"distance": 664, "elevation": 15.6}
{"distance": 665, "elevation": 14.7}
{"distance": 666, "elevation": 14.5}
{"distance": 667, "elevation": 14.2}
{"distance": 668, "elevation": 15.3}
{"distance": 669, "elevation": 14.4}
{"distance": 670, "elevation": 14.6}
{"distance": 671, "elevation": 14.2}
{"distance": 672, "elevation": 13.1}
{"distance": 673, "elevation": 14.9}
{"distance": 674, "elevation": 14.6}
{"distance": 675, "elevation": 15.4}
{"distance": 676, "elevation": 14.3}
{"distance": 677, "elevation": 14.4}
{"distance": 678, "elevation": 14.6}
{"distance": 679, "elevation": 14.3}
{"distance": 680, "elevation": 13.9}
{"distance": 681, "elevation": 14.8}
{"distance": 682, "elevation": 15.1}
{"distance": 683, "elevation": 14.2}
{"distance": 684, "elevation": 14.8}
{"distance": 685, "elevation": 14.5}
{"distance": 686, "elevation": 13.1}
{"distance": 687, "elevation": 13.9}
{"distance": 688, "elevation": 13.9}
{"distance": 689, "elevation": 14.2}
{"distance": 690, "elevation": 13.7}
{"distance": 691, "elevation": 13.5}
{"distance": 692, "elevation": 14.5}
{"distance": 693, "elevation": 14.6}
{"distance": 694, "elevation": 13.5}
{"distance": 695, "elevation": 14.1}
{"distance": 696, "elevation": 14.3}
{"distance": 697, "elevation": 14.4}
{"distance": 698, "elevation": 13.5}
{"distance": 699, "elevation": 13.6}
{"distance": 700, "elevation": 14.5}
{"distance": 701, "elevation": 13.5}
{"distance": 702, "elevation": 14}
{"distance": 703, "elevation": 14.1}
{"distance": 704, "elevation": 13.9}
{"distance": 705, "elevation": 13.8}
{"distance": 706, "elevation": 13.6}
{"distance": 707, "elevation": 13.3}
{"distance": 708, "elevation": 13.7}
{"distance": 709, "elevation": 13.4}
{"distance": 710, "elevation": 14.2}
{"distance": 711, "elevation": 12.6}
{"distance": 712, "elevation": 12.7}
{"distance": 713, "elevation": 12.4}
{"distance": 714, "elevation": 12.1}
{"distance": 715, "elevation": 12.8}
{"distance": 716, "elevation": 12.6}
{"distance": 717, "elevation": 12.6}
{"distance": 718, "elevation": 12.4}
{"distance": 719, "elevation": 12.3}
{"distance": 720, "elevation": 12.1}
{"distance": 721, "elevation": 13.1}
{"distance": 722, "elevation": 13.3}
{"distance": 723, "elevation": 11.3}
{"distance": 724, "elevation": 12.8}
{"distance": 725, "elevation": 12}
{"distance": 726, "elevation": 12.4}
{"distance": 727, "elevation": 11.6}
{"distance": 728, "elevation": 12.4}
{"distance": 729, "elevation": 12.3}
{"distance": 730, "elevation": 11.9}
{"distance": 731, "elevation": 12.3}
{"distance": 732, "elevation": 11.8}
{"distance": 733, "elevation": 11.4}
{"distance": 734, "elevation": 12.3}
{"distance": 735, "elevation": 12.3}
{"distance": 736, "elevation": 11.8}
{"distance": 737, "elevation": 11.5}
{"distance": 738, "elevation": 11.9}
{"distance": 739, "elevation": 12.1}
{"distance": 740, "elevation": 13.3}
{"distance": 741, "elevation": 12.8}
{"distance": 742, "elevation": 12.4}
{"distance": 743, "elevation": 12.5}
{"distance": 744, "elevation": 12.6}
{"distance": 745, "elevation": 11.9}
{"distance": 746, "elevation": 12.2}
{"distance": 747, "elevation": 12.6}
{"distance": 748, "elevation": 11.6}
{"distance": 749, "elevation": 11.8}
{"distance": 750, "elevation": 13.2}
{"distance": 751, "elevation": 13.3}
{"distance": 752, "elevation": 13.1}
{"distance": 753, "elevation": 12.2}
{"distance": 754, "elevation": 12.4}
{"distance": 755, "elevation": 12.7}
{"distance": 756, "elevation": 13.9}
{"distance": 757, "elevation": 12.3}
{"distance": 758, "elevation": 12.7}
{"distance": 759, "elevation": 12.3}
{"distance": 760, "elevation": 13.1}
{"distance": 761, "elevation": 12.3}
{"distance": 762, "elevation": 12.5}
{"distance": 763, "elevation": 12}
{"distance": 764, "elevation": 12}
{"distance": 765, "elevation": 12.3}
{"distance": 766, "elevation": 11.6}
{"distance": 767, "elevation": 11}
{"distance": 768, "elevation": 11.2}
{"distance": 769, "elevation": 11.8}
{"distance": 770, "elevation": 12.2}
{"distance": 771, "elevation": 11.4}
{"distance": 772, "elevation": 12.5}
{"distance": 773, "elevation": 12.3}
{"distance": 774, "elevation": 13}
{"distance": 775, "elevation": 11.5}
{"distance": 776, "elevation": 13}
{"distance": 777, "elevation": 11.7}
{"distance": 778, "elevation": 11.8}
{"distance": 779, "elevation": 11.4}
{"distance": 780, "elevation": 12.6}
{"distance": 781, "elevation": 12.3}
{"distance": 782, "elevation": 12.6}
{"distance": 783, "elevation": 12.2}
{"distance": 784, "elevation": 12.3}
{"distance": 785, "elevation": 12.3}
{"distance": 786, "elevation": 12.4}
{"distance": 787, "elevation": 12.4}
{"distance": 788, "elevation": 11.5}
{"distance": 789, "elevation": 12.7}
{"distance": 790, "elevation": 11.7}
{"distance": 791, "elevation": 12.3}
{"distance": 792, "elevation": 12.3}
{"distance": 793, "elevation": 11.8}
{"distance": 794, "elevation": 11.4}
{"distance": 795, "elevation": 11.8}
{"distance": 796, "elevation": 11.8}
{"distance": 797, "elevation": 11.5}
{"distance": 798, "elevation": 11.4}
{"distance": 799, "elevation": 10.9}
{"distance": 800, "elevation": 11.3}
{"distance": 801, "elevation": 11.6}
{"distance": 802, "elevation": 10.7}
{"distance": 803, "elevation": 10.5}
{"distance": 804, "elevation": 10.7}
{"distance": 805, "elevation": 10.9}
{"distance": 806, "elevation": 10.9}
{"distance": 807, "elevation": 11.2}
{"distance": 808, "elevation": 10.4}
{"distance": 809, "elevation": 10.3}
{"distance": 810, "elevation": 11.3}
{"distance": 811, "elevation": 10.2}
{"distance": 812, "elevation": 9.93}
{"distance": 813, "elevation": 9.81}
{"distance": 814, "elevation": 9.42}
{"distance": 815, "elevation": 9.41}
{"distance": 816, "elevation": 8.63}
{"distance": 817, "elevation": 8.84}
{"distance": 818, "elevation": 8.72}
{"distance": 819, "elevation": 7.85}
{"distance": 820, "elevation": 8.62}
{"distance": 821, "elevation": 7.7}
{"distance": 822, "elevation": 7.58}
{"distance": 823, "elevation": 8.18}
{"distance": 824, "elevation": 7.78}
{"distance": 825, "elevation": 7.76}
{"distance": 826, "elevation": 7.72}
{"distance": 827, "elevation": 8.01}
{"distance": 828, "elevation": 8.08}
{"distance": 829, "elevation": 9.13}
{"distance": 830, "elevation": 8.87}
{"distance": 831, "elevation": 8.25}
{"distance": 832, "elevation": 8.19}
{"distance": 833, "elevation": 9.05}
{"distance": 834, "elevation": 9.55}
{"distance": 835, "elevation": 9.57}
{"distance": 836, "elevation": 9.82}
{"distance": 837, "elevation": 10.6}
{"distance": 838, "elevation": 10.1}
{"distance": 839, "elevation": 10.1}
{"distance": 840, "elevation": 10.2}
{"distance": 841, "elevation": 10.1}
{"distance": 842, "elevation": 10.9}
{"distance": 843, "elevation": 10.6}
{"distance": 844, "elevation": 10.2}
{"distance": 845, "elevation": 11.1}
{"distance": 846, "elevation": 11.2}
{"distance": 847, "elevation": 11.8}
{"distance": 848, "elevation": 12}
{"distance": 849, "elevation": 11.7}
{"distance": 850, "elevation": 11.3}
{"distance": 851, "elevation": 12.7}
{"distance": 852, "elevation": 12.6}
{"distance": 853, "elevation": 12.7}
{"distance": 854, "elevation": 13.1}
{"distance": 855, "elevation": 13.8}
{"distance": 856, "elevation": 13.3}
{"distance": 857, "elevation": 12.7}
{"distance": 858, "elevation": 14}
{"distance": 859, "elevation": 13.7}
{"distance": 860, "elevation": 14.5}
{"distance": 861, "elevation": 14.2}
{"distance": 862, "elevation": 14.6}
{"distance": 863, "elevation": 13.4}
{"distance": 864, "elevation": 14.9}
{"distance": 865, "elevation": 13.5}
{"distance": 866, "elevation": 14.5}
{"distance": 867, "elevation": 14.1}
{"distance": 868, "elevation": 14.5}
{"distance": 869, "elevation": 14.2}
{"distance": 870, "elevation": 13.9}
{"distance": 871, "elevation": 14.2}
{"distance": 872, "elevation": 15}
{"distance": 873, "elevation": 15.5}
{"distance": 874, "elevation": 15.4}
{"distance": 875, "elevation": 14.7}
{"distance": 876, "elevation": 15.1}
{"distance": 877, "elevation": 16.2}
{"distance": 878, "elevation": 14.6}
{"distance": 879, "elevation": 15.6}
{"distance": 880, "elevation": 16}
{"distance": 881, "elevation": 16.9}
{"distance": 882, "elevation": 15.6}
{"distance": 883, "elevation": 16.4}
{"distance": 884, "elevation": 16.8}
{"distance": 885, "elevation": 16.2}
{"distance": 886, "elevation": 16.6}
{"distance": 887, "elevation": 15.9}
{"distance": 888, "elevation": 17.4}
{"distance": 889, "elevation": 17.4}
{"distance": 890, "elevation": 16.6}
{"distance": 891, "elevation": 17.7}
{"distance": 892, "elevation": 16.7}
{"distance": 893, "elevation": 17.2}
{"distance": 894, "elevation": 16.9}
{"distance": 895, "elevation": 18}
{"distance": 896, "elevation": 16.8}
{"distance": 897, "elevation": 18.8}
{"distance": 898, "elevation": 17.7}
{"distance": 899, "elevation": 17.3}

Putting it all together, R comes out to 1.7 km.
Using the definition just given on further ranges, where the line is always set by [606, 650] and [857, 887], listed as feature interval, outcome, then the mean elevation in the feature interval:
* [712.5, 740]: 4.9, 12.2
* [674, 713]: 2.3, 14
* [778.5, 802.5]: 4.9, 11.9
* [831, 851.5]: 6.1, 10.5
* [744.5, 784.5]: 7.1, 12.3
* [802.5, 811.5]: 2.5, 10.7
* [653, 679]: 0.1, 14.8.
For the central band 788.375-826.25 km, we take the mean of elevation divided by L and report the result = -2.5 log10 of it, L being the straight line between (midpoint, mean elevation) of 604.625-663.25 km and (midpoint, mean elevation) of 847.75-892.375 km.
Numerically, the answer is 0.40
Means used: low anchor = 14.9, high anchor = 14.7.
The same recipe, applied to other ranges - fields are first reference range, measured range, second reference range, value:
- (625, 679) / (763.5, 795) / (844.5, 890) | 0.20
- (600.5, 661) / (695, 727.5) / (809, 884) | 0.04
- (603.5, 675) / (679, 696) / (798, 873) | -0.02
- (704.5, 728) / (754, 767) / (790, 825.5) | -0.08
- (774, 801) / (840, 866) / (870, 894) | 0.18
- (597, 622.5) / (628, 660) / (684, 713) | -0.02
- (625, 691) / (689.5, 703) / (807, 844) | -0.05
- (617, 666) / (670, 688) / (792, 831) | -0.04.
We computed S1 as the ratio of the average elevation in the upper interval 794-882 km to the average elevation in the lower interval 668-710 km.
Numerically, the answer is 0.8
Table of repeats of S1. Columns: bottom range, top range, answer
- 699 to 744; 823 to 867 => 0.88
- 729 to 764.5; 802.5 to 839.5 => 0.75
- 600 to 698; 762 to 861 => 0.75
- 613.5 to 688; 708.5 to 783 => 0.84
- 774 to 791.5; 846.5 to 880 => 1.14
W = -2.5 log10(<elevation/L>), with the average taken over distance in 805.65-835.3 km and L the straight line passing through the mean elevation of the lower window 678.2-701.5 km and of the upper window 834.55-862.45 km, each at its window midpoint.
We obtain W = 0.34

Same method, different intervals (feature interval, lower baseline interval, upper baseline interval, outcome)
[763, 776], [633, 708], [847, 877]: 0.18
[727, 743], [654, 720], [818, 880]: 0.11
